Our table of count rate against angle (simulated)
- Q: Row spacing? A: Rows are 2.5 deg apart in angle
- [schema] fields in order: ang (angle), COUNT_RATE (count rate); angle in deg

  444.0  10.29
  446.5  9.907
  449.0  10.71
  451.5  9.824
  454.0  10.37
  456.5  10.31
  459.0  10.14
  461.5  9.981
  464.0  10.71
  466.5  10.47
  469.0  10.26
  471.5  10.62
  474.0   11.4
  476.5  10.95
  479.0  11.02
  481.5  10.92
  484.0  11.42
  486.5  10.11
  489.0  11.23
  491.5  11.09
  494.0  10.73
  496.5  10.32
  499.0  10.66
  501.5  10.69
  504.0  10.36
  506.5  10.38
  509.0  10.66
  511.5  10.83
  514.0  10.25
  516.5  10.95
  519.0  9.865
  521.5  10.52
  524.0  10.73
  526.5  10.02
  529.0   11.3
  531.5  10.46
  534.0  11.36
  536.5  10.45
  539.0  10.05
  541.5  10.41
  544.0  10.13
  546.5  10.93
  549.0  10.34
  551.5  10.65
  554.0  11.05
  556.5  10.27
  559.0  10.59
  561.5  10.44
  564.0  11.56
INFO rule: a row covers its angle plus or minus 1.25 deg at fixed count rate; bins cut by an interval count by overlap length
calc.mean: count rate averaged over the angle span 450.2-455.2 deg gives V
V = 10.1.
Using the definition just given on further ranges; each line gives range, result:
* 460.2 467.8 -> 10.4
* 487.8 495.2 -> 11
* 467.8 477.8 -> 10.8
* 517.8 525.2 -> 10.4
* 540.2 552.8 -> 10.5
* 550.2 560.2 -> 10.6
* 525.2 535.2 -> 10.8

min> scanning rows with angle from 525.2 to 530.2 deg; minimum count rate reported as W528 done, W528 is 10.02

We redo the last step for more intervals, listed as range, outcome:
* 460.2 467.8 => 9.981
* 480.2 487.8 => 10.11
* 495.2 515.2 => 10.25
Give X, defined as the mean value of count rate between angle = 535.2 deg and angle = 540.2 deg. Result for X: 10.3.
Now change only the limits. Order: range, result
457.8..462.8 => 10.1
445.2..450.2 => 10.3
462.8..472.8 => 10.5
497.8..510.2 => 10.5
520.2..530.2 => 10.6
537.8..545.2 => 10.2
